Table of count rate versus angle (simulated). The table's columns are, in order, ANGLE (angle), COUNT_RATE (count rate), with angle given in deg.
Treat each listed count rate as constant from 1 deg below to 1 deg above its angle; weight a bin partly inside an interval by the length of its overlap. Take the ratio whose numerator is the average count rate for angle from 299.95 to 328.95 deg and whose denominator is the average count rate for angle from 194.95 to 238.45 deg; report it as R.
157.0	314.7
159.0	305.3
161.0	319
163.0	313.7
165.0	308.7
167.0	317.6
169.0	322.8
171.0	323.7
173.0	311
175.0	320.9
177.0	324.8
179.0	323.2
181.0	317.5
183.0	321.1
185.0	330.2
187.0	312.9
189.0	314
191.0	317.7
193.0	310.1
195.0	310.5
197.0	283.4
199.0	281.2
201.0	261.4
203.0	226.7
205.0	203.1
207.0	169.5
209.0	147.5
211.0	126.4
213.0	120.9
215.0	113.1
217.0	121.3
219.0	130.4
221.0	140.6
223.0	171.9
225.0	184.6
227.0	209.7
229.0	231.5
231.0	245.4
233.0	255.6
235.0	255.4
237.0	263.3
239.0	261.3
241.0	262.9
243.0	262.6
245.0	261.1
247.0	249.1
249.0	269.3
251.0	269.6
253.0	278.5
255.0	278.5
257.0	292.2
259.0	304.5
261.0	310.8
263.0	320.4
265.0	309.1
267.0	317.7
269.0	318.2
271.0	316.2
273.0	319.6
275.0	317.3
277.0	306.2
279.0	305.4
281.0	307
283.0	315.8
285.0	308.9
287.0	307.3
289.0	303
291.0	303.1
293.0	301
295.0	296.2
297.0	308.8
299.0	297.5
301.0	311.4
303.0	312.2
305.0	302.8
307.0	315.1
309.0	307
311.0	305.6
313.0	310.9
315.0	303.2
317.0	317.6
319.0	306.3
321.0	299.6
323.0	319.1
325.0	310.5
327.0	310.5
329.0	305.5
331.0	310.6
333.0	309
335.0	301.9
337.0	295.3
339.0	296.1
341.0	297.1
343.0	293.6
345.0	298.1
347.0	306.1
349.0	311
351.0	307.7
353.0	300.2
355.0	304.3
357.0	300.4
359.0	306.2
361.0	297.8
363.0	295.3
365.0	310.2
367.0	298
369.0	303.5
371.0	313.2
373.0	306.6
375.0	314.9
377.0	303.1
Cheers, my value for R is 1.54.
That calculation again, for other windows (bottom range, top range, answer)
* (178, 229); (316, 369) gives 1.32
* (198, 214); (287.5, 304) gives 1.58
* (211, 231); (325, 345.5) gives 1.88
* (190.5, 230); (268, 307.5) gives 1.53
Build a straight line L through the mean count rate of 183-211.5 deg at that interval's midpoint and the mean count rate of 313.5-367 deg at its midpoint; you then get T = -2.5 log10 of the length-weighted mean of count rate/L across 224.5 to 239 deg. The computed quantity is 0.14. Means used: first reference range 261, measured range 239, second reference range 304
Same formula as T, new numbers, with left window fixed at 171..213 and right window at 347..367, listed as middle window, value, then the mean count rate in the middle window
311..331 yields -0.04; 309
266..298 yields -0.07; 309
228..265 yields 0.05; 272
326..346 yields -0.01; 302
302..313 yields -0.05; 309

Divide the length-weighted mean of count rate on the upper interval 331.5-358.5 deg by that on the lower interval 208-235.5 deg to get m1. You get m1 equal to 1.74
